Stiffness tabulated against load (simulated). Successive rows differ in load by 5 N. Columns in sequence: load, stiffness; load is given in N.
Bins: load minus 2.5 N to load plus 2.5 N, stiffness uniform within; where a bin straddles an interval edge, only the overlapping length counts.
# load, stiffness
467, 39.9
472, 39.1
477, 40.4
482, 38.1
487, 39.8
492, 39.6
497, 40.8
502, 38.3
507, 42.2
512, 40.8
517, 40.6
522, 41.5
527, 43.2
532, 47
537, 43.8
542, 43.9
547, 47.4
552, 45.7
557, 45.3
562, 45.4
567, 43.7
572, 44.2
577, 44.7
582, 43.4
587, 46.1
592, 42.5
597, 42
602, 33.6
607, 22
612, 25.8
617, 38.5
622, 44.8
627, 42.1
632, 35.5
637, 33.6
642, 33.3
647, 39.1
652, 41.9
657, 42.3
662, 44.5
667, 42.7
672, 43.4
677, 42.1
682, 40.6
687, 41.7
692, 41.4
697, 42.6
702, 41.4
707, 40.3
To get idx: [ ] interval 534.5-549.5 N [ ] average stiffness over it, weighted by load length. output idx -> 45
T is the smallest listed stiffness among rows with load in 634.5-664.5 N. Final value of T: 33.3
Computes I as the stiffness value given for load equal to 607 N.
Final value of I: 22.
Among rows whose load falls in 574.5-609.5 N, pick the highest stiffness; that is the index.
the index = 46.1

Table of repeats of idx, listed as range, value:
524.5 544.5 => 44.5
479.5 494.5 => 39.2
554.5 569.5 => 44.8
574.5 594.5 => 44.2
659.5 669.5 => 43.6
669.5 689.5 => 42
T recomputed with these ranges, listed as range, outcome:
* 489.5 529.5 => 38.3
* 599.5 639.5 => 22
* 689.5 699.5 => 41.4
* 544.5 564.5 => 45.3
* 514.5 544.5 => 40.6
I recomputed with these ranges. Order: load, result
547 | 47.4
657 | 42.3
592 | 42.5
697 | 42.6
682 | 40.6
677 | 42.1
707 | 40.3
